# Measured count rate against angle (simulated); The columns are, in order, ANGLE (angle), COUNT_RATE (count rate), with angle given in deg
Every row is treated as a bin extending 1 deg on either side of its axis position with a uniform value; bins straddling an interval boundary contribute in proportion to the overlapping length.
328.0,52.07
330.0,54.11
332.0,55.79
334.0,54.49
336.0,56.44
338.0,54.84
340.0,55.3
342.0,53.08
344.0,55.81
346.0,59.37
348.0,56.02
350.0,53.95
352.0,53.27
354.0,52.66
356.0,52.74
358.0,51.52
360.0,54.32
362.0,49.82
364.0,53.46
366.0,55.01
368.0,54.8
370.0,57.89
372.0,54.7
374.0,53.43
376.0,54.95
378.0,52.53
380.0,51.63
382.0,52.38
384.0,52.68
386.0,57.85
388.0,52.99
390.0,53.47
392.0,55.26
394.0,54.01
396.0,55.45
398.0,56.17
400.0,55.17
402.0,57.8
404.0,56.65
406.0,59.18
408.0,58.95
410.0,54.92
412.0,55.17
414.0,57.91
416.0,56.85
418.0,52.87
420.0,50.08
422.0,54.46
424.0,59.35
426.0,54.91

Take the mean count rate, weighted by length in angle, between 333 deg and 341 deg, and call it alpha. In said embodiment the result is 55.3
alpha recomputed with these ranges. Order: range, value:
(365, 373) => 55.6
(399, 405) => 56.5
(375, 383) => 52.9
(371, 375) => 54.1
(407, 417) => 56.8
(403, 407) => 57.9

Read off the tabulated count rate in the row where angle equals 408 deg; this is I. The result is 58.95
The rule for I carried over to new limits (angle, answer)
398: 56.17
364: 53.46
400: 55.17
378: 52.53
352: 53.27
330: 54.11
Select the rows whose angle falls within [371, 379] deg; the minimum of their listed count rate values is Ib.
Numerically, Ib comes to 52.53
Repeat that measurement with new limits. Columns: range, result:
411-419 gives 52.87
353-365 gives 49.82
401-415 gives 54.92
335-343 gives 53.08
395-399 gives 55.45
